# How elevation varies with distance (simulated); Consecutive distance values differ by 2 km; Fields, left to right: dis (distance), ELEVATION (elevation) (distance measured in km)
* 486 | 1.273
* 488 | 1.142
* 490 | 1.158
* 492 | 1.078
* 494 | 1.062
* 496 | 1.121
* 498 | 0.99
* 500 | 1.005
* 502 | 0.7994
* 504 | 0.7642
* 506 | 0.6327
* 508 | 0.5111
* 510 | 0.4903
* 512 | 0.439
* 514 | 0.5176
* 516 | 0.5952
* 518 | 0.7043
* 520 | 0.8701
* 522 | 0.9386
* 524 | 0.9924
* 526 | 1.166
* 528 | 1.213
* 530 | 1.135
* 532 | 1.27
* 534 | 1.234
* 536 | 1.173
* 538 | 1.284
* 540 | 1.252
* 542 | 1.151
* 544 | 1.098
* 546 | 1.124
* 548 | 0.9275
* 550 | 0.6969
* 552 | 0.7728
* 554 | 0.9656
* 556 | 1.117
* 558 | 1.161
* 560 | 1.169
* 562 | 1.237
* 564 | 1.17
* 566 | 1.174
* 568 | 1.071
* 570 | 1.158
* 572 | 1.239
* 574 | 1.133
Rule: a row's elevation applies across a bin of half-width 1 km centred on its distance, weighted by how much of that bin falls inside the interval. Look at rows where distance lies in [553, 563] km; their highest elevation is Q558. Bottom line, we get 1.237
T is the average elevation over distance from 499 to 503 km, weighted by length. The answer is 0.902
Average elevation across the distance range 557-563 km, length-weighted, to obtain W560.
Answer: 1.19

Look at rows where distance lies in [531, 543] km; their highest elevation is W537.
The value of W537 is 1.284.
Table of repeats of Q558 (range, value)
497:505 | 1.005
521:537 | 1.27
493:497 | 1.121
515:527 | 1.166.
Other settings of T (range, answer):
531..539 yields 1.24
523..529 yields 1.12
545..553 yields 0.88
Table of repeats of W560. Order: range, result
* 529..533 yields 1.2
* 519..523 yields 0.904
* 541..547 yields 1.12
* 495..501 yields 1.04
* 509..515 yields 0.482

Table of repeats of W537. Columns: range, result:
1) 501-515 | 0.7994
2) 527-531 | 1.213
